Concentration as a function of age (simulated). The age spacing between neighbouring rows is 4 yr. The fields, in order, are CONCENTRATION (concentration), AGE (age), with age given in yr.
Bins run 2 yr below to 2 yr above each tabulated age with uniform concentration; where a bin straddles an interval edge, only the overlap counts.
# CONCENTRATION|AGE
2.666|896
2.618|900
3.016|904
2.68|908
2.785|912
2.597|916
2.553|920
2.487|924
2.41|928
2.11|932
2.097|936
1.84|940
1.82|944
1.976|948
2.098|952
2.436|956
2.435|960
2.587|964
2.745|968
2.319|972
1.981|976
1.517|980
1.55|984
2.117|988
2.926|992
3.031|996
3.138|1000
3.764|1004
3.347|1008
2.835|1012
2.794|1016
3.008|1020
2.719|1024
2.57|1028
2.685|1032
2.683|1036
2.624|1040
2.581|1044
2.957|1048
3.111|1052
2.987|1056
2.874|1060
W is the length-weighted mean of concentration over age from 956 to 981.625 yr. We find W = 2.29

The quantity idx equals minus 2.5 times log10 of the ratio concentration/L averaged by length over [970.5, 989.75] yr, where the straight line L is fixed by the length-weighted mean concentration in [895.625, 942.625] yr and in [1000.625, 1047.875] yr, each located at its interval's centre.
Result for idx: 0.40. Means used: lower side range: 2.47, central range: 1.88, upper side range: 2.88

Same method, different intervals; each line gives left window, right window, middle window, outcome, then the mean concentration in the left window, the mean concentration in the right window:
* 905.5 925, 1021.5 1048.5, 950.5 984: 0.19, 2.64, 2.68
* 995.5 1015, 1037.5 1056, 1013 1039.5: 0.11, 3.22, 2.83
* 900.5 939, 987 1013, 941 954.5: 0.34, 2.51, 3.06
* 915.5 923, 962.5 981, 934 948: 0.25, 2.56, 2.26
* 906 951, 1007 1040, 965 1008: 0.03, 2.3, 2.8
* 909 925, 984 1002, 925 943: 0.23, 2.62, 2.66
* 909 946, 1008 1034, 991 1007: -0.20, 2.31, 2.81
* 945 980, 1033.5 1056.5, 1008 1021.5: -0.13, 2.26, 2.81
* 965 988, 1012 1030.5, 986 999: -0.17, 2.06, 2.78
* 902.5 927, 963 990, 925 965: 0.10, 2.67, 2.1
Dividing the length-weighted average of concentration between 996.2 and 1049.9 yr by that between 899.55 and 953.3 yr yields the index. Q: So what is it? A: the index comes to 1.23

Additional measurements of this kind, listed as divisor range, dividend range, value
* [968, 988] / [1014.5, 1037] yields 1.40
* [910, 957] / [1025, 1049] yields 1.18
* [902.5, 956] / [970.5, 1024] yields 1.13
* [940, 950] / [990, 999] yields 1.59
